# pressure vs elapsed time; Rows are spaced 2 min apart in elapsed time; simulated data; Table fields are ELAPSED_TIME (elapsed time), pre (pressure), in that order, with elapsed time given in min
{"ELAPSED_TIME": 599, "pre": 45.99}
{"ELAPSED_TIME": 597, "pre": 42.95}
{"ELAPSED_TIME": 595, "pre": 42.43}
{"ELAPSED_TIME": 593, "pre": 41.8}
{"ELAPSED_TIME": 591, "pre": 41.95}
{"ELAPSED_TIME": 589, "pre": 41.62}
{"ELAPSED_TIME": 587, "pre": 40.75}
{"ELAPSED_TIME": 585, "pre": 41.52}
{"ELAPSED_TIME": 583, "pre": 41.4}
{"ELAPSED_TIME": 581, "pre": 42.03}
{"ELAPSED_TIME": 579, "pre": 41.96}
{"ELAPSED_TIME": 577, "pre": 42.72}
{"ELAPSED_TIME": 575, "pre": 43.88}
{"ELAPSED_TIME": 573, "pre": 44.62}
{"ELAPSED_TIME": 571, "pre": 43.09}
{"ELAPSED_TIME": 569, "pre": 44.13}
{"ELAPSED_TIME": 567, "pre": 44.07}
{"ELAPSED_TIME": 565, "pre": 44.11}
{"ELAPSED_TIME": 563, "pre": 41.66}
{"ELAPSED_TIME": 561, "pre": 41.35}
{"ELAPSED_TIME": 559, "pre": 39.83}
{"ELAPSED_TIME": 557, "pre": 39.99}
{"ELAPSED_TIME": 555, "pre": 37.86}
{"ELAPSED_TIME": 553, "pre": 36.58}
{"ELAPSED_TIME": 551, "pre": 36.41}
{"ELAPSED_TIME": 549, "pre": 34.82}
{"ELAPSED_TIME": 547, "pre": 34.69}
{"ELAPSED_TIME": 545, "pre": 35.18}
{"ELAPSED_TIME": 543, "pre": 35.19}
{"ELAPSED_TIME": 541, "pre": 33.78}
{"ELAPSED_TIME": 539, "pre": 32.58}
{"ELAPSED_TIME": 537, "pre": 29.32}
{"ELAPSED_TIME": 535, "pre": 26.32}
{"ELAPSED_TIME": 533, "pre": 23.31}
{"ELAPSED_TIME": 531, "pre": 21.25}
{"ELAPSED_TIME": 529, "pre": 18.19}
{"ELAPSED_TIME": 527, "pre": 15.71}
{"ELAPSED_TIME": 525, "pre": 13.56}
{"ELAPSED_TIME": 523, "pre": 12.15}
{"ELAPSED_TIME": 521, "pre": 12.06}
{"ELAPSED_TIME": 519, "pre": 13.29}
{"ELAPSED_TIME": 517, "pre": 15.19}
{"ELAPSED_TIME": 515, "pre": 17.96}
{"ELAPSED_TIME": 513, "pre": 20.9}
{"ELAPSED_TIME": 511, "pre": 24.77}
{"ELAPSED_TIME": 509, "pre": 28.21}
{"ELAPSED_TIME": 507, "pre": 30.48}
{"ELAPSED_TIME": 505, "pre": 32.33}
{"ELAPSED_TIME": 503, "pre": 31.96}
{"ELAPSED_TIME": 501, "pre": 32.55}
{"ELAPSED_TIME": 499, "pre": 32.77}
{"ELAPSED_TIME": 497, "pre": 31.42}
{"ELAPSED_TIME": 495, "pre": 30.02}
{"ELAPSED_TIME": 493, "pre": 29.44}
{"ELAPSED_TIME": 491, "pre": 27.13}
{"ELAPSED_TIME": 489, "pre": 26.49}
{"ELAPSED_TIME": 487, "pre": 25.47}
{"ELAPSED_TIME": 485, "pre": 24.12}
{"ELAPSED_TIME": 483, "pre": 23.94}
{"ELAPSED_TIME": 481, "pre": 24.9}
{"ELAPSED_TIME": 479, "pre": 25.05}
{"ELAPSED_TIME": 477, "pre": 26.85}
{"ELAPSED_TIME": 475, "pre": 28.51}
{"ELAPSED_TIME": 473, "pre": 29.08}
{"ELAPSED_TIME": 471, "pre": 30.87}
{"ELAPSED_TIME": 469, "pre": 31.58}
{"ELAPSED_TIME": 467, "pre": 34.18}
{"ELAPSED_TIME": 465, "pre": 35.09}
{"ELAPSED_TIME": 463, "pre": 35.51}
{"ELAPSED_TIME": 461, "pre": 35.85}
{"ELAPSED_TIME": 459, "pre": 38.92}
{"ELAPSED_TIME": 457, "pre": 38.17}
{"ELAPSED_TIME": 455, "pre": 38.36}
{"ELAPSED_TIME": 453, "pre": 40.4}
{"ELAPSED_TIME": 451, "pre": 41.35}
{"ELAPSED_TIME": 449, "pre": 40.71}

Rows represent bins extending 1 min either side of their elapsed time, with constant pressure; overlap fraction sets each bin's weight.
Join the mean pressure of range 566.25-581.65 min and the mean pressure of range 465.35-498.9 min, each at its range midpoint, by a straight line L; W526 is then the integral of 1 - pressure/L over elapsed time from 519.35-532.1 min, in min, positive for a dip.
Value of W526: 7.2 min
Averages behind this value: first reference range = 28.3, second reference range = 43.3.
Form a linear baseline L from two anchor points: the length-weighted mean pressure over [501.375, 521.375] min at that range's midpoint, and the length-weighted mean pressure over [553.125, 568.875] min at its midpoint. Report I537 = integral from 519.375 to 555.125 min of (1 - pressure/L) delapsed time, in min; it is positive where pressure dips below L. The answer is 7.3 min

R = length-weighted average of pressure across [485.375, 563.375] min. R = 28.1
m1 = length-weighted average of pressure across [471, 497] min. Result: 27.1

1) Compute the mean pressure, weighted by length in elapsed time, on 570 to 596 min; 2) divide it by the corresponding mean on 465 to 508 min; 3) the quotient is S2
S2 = 1.45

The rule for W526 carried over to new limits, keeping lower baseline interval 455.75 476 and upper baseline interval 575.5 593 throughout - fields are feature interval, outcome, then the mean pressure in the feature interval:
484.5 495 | 2.5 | 27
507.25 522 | 7.0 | 19.5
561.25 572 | -0.7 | 43.3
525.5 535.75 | 4.8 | 20.5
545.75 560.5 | 0.9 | 37.3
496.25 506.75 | 1.2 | 32.1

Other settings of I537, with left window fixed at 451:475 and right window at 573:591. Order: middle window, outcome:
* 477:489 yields 3.8 min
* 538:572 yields 1.7 min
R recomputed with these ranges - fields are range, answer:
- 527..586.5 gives 36.6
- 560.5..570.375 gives 43.2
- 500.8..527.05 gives 21.4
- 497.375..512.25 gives 30.3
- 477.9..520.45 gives 26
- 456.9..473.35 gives 34.4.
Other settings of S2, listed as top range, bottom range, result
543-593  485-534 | 1.72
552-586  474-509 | 1.47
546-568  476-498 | 1.46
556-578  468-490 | 1.58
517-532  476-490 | 0.60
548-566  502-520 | 1.64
